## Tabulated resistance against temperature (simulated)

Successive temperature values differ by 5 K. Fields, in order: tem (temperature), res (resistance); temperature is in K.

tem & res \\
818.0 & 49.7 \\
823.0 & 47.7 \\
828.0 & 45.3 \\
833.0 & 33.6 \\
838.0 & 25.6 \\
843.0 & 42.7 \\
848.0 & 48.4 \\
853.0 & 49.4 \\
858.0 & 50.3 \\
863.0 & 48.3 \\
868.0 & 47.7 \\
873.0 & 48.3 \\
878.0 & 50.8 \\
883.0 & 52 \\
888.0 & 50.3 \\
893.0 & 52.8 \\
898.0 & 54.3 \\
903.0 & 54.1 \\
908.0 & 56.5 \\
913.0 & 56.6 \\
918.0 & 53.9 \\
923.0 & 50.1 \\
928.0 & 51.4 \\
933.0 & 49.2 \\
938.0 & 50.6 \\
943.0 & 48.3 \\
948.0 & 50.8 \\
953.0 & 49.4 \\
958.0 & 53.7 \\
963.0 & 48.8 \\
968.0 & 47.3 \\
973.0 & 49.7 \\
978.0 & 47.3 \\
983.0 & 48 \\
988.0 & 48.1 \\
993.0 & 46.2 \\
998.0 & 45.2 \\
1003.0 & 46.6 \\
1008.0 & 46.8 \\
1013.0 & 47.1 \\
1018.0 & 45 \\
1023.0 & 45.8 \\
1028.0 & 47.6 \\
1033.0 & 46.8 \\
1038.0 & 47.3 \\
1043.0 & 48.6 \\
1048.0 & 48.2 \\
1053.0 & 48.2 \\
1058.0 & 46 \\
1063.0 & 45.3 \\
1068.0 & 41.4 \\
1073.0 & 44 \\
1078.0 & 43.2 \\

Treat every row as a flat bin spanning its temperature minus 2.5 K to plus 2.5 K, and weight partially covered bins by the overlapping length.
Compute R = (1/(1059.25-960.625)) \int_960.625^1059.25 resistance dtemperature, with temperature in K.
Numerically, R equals 47.2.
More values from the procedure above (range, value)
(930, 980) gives 49.6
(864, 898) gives 50.5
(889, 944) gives 52.6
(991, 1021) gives 46.1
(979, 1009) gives 46.8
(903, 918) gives 55.7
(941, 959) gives 50.4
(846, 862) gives 49.3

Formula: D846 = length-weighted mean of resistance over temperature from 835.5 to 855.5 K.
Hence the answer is 41.5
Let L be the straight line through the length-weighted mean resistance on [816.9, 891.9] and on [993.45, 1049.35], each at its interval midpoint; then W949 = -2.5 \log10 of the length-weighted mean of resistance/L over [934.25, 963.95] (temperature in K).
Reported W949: -0.09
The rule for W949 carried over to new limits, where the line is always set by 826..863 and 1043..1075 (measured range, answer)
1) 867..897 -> -0.175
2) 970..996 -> -0.074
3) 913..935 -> -0.184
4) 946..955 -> -0.137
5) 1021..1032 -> -0.034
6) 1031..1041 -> -0.040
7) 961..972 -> -0.090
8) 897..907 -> -0.247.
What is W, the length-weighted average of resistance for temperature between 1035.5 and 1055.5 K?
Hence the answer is 48.1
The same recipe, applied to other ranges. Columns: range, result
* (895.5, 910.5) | 55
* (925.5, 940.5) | 50.4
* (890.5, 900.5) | 53.5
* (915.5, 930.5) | 51.8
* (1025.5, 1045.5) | 47.6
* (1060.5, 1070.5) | 43.4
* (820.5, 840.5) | 38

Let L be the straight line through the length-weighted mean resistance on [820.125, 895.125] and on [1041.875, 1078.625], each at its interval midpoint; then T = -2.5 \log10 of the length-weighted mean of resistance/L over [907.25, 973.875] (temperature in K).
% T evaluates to -0.11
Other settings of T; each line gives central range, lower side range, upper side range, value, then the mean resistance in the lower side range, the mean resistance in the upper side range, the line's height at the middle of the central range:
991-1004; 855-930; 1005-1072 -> 0.05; 51.8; 46.4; 47.9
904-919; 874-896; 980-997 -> -0.11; 51.3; 47.2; 50.3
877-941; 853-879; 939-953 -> -0.07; 49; 49.6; 49.3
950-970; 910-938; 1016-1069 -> 0.01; 52.2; 46.5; 50.5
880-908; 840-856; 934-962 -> -0.10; 46.3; 50.4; 48.2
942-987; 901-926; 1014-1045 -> 0.04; 54.2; 46.8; 51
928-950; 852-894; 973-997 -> -0.03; 49.9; 47.5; 48.5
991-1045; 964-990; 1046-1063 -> 0.02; 48.1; 47.1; 47.6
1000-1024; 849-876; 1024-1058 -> 0.03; 48.8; 47.6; 47.8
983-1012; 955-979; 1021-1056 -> 0.04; 49.5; 47.5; 48.6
